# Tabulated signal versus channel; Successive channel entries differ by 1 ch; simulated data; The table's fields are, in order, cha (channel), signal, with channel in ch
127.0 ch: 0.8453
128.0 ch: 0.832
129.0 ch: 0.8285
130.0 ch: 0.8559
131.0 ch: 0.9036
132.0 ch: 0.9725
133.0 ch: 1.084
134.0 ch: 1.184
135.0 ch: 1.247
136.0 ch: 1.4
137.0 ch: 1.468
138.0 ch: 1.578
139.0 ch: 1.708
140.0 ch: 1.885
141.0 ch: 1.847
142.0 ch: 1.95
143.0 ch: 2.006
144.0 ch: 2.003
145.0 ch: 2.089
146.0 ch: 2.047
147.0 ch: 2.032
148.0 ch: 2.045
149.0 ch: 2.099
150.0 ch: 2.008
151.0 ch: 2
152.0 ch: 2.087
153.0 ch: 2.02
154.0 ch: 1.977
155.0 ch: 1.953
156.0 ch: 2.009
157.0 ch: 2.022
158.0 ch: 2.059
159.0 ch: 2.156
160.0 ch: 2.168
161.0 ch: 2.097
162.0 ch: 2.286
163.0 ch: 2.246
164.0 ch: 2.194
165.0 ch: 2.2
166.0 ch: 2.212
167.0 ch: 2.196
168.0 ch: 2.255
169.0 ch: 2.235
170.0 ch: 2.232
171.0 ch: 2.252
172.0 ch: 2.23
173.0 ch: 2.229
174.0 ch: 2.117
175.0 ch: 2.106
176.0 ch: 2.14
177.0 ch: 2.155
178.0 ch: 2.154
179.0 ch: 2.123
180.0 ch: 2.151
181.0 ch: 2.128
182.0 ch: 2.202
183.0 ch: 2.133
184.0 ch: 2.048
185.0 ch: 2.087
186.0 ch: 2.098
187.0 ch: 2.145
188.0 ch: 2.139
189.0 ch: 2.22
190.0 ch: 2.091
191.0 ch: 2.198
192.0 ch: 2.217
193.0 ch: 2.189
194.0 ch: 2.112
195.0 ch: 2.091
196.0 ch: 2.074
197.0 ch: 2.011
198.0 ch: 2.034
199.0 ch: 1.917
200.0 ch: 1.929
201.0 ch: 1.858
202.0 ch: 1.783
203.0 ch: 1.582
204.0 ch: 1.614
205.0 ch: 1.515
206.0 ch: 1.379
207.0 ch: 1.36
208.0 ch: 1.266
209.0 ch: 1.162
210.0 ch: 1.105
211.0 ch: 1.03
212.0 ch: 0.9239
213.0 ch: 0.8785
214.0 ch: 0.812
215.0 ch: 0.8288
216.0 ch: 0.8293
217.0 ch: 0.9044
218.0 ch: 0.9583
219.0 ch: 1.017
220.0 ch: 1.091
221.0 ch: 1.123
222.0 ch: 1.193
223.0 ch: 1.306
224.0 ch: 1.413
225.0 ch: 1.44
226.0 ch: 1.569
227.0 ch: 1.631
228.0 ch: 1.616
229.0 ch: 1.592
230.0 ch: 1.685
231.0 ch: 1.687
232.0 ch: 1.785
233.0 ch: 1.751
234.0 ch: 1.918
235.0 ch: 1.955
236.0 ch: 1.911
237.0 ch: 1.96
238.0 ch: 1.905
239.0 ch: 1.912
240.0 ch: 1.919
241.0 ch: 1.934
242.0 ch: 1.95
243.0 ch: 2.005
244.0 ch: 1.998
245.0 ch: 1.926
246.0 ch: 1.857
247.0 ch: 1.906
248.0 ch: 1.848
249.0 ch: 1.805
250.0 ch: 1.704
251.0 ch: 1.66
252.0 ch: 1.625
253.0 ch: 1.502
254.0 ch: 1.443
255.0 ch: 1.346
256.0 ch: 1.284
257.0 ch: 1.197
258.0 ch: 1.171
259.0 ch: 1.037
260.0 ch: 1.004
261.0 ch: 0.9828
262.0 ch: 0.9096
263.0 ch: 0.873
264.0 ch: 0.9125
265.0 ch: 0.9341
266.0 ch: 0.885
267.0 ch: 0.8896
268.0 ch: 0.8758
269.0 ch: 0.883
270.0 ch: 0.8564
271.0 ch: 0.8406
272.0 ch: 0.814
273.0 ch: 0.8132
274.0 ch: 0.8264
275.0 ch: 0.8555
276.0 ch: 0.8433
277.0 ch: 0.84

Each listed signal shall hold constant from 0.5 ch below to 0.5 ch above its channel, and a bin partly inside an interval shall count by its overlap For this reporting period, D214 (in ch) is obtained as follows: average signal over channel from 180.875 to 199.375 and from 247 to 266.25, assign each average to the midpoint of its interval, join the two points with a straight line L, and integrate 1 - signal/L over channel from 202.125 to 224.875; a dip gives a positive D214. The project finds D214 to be 8.3 ch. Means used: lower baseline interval 2.11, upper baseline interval 1.29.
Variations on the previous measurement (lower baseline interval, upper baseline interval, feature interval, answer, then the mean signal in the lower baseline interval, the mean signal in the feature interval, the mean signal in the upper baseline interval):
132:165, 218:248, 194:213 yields 1.9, 1.9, 1.59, 1.68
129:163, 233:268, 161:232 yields -4.4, 1.79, 1.77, 1.53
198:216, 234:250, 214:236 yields 3.6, 1.35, 1.39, 1.91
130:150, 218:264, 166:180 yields -4.9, 1.65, 2.19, 1.55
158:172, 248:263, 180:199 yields -1.4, 2.21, 2.12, 1.34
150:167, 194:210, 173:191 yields -2.4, 2.11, 2.14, 1.7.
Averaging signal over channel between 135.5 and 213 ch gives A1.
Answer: 1.95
